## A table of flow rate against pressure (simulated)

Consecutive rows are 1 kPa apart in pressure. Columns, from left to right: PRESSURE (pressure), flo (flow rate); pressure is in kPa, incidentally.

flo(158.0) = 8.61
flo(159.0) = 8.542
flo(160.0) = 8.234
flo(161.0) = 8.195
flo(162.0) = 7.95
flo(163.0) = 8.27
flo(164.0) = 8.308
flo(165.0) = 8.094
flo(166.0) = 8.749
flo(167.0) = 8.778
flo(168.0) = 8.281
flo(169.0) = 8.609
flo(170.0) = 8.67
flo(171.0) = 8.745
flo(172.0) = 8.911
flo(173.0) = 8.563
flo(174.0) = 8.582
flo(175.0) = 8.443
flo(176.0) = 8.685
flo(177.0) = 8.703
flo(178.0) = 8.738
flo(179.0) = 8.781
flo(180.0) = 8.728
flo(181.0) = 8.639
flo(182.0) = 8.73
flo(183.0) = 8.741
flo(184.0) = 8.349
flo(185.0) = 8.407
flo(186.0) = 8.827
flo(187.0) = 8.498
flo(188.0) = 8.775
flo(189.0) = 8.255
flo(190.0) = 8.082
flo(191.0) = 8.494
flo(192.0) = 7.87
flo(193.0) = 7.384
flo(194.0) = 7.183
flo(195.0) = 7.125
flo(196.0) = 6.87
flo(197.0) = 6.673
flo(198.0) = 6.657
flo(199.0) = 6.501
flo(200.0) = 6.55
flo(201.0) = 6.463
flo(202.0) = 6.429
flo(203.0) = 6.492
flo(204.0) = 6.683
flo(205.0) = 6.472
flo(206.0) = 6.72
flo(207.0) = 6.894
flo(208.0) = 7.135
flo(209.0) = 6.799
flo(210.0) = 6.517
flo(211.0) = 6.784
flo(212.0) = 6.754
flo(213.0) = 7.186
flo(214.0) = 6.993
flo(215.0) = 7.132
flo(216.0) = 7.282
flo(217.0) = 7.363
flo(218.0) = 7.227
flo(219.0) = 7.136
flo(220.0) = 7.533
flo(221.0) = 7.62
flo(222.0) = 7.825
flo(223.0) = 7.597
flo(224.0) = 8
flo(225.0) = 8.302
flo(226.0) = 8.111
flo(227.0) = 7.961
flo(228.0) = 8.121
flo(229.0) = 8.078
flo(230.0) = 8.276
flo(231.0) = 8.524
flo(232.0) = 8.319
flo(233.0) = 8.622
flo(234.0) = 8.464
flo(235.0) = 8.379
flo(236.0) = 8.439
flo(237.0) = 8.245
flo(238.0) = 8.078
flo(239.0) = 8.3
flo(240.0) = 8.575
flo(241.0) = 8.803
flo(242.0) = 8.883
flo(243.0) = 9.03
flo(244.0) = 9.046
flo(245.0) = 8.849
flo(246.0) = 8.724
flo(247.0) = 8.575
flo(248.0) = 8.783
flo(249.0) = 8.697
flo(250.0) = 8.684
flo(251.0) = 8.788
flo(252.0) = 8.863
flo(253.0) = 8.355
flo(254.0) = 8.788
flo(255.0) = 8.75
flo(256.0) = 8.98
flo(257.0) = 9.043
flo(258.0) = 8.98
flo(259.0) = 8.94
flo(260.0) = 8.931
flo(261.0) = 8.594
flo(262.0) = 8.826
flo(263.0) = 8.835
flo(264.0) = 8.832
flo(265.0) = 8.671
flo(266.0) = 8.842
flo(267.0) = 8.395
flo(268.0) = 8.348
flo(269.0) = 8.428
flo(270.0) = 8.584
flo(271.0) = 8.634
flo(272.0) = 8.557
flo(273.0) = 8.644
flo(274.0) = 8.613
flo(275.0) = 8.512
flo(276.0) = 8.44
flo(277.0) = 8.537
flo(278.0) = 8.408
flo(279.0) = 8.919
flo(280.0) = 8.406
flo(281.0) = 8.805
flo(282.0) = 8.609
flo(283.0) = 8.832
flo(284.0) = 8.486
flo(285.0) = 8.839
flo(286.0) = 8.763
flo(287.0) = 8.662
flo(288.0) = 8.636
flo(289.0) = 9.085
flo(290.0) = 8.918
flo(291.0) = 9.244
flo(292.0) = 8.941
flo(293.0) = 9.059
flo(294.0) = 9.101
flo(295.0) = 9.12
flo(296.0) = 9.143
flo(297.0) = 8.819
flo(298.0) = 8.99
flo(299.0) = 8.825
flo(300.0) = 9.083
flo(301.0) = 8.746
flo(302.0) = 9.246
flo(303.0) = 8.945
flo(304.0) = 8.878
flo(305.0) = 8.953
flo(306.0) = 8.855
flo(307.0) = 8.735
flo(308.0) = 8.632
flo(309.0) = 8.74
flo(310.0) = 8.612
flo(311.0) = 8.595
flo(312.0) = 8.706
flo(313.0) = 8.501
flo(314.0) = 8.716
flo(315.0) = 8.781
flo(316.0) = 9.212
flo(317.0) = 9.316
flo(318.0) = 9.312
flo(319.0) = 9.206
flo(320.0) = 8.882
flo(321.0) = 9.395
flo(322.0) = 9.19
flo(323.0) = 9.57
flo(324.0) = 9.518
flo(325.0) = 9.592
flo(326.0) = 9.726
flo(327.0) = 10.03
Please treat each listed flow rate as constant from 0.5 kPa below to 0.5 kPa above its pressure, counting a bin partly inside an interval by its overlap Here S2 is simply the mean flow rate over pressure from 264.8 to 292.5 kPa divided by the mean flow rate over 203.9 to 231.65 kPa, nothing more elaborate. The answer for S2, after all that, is 1.17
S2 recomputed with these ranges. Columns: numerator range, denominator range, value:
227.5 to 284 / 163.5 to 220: 1.11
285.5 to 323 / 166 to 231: 1.15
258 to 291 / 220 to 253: 1.03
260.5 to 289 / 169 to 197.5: 1.04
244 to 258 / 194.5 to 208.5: 1.31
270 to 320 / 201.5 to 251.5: 1.12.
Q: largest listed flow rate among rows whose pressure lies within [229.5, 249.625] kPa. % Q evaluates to 9.046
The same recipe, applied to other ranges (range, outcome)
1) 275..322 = 9.395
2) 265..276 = 8.842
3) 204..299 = 9.244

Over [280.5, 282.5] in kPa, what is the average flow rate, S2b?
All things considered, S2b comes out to 8.71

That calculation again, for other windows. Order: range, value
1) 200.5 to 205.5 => 6.51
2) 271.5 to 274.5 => 8.6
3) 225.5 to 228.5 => 8.06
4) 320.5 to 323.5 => 9.38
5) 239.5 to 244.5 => 8.87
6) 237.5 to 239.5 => 8.19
